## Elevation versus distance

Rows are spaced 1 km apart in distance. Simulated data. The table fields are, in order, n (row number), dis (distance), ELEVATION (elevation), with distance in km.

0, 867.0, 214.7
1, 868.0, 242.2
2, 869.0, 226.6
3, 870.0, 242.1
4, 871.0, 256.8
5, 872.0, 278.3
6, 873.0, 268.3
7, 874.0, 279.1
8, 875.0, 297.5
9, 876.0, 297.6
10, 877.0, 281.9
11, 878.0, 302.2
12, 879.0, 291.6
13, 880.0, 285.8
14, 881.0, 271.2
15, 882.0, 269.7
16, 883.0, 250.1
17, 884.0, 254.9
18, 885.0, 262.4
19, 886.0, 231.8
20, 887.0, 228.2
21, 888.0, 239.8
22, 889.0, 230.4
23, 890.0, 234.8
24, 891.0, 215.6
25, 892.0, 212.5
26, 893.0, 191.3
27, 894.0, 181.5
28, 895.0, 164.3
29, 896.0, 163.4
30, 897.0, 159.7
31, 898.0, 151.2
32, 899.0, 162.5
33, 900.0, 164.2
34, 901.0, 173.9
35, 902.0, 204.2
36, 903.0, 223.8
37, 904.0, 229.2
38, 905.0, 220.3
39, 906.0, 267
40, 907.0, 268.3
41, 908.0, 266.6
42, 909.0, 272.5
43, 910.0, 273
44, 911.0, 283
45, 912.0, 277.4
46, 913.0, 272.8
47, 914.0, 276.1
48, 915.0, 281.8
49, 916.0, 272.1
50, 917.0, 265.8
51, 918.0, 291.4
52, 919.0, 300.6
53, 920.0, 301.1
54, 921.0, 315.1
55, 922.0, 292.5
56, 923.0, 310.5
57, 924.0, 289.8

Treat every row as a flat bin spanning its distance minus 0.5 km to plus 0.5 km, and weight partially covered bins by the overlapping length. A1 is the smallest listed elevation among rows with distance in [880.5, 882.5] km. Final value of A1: 269.7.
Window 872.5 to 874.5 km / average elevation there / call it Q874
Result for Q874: 274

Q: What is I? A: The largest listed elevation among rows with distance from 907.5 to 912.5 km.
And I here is 283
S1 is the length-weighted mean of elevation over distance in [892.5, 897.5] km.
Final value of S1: 172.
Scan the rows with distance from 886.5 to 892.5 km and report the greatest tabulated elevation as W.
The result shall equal 239.8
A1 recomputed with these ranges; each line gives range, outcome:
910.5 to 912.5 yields 277.4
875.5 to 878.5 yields 281.9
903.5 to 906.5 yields 220.3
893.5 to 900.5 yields 151.2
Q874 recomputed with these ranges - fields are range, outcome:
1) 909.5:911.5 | 278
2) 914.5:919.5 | 282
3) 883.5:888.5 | 243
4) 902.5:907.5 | 242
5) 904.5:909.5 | 259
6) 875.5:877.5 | 290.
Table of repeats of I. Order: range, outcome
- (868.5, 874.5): 279.1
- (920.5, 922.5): 315.1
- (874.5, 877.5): 297.6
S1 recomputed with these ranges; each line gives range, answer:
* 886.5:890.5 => 233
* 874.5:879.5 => 294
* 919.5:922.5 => 303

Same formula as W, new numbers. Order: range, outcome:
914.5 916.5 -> 281.8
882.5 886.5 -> 262.4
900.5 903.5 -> 223.8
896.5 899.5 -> 162.5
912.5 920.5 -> 301.1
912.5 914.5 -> 276.1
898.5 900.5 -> 164.2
